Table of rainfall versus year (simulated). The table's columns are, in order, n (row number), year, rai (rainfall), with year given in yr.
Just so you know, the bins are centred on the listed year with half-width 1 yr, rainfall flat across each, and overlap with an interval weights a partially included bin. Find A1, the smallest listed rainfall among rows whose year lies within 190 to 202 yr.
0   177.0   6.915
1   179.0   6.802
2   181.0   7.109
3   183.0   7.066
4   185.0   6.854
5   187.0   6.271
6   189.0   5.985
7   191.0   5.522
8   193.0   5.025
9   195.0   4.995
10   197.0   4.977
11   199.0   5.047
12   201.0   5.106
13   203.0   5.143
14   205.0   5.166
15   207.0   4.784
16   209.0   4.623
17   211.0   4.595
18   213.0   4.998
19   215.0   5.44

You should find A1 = 4.977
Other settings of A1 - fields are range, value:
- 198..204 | 5.047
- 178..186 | 6.802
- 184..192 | 5.522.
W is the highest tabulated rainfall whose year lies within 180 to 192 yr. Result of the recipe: 7.109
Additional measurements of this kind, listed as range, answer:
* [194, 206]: 5.166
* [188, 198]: 5.985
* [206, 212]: 4.784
